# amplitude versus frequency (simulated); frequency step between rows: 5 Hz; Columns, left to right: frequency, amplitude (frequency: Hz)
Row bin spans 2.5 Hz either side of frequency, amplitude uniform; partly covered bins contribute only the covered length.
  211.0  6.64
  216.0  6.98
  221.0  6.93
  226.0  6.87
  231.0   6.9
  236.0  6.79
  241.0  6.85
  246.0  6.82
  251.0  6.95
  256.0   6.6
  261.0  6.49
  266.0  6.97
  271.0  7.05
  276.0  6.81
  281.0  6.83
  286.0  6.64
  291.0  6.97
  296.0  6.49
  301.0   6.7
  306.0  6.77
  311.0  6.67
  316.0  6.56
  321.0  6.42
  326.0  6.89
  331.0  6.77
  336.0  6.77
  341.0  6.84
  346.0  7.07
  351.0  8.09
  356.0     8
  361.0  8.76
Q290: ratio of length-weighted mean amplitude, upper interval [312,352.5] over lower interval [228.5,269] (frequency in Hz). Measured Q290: 1.0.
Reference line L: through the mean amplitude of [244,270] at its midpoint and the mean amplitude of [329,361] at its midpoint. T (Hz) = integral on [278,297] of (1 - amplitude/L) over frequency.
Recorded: 0.64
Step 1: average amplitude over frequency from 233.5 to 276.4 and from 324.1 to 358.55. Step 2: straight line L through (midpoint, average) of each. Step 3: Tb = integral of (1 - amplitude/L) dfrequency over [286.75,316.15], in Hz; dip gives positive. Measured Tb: 1.4 Hz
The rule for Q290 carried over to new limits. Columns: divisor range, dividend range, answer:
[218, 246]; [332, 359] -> 1.07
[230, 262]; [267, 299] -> 1.00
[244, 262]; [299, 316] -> 0.99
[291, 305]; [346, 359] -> 1.18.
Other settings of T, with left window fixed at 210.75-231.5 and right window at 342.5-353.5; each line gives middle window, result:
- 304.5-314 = 0.8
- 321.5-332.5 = 1.0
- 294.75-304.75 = 0.9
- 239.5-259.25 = 0.7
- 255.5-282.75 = 1.2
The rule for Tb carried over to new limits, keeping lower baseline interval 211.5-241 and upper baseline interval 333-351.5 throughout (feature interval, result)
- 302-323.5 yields 1.28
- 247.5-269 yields 0.52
